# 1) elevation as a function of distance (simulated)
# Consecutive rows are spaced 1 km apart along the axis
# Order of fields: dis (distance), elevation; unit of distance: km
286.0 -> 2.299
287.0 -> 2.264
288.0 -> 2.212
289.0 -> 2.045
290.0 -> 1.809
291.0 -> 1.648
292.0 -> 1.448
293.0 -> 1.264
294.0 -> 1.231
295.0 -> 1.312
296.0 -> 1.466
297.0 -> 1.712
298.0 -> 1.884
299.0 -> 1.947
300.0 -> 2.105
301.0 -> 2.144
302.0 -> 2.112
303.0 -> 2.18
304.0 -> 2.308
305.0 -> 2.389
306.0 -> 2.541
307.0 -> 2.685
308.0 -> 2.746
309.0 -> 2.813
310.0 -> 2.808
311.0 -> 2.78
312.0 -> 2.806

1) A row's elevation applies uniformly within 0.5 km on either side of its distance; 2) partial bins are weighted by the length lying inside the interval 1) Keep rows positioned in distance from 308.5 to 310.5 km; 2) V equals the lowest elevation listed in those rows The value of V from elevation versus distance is 2.808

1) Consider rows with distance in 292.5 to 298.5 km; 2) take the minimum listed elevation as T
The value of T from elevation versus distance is 1.231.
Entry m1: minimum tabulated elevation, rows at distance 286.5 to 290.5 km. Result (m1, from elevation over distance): 1.809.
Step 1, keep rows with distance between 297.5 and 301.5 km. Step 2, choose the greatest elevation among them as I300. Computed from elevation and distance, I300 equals 2.144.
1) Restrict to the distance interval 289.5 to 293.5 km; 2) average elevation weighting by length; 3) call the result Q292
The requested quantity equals 1.54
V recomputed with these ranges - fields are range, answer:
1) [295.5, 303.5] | 1.466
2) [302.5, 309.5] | 2.18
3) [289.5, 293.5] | 1.264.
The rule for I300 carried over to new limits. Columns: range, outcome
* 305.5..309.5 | 2.813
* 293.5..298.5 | 1.884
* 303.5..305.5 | 2.389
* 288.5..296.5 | 2.045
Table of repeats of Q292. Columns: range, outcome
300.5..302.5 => 2.13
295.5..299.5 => 1.75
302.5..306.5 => 2.35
